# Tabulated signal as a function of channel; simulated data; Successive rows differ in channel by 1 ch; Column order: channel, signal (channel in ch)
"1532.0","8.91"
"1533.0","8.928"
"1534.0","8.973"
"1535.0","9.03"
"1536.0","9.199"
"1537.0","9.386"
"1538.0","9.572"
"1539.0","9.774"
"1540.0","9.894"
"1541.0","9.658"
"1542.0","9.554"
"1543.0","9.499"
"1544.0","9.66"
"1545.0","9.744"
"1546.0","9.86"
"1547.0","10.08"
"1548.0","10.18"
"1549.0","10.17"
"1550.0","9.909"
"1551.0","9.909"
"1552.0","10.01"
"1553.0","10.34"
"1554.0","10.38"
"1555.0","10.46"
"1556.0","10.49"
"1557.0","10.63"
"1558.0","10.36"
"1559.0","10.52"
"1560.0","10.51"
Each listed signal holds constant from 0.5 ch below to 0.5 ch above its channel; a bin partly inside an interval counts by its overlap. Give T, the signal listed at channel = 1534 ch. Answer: 8.973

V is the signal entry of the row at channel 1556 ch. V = 10.49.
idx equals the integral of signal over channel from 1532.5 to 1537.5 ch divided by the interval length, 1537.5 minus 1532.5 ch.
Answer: 9.1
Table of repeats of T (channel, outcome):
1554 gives 10.38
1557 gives 10.63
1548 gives 10.18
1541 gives 9.658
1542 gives 9.554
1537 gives 9.386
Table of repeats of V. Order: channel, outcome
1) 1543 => 9.499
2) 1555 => 10.46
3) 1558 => 10.36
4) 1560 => 10.51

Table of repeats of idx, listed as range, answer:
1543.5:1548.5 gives 9.9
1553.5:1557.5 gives 10.5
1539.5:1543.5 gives 9.65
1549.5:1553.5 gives 10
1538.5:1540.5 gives 9.83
